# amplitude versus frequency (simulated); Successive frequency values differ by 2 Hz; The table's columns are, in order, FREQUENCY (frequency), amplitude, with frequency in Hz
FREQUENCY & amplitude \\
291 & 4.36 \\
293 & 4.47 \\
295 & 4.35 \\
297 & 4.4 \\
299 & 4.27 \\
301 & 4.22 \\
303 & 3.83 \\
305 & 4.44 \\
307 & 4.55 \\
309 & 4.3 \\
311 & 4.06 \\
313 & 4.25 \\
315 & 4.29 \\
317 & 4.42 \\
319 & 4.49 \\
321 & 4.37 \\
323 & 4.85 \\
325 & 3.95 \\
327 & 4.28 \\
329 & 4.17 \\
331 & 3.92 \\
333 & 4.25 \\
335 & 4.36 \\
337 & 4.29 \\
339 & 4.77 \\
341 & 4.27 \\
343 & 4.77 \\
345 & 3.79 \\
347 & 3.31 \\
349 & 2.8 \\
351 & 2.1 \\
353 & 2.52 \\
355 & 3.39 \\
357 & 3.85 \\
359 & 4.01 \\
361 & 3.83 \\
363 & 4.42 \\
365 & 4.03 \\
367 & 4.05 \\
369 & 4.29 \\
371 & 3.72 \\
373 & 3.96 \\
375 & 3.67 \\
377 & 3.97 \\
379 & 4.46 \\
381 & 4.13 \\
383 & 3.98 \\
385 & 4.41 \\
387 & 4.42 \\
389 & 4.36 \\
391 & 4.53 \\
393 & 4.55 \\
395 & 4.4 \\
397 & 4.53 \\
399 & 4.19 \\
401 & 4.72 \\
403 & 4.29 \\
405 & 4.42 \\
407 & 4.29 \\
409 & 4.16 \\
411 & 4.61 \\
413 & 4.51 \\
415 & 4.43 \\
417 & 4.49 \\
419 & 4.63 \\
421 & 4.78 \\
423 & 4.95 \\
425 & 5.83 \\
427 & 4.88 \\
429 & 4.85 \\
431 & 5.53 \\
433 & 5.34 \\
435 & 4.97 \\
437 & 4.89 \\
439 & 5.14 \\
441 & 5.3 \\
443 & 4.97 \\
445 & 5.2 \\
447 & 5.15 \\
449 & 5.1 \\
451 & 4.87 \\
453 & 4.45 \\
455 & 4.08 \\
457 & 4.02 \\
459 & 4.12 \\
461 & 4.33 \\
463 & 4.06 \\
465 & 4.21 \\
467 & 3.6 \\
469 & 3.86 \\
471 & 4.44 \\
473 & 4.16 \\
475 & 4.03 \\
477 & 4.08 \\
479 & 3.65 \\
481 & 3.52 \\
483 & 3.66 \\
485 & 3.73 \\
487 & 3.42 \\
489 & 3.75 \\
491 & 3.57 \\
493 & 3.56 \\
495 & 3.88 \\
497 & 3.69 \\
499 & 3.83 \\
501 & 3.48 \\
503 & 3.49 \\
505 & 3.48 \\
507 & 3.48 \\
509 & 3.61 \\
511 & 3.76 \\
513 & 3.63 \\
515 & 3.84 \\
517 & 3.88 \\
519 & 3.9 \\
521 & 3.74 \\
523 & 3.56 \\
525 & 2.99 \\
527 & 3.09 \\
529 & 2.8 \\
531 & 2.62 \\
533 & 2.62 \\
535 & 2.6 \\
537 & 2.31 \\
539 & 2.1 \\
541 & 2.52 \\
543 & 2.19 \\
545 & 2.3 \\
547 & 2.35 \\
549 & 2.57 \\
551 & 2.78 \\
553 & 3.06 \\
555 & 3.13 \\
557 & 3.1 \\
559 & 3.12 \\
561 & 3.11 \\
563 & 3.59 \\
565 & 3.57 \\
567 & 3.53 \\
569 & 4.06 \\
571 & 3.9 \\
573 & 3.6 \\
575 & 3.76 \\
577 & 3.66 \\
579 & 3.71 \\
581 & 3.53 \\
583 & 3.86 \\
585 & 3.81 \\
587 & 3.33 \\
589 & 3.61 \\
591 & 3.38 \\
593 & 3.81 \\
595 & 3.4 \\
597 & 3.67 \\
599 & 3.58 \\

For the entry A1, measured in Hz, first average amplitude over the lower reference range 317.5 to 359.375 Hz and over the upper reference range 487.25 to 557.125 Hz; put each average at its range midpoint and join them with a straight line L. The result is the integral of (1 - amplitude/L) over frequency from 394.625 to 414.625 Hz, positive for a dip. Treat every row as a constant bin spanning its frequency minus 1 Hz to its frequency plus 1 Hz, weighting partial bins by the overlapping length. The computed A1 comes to -4.10 Hz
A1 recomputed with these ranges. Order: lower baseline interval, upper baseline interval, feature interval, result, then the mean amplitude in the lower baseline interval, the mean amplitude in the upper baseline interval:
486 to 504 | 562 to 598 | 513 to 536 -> 2.4 Hz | 3.63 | 3.65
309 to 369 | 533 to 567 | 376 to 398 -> -3.6 Hz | 4.01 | 2.79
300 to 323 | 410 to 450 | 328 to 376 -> 7.2 Hz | 4.32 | 4.98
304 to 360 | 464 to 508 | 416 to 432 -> -4.7 Hz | 4.03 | 3.75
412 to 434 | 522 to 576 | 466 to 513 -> 2.2 Hz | 4.93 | 3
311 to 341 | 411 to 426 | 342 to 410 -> 8.5 Hz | 4.32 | 4.79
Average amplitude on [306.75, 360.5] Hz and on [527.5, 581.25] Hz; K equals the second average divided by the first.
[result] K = 0.76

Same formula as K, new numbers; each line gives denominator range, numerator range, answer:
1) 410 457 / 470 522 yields 0.76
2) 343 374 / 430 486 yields 1.22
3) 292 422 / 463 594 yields 0.82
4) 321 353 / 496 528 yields 0.91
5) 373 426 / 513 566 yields 0.67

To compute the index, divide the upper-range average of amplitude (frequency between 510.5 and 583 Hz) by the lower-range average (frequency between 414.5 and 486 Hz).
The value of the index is 0.70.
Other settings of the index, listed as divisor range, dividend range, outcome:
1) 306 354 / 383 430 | 1.13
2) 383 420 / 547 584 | 0.77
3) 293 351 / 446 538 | 0.89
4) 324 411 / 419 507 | 1.06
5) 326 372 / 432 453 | 1.31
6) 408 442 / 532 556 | 0.52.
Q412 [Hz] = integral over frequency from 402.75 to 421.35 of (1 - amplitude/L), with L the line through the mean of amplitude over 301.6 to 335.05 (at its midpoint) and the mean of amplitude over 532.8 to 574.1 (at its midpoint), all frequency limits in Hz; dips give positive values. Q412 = -3.5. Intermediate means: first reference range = 4.28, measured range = 4.46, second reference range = 2.97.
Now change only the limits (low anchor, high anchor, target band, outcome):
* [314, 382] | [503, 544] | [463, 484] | -3.4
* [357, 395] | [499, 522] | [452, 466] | -1.2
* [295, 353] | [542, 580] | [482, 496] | -0.7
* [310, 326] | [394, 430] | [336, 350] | 1.3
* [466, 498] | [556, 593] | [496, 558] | 9.7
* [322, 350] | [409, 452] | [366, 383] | 1.7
